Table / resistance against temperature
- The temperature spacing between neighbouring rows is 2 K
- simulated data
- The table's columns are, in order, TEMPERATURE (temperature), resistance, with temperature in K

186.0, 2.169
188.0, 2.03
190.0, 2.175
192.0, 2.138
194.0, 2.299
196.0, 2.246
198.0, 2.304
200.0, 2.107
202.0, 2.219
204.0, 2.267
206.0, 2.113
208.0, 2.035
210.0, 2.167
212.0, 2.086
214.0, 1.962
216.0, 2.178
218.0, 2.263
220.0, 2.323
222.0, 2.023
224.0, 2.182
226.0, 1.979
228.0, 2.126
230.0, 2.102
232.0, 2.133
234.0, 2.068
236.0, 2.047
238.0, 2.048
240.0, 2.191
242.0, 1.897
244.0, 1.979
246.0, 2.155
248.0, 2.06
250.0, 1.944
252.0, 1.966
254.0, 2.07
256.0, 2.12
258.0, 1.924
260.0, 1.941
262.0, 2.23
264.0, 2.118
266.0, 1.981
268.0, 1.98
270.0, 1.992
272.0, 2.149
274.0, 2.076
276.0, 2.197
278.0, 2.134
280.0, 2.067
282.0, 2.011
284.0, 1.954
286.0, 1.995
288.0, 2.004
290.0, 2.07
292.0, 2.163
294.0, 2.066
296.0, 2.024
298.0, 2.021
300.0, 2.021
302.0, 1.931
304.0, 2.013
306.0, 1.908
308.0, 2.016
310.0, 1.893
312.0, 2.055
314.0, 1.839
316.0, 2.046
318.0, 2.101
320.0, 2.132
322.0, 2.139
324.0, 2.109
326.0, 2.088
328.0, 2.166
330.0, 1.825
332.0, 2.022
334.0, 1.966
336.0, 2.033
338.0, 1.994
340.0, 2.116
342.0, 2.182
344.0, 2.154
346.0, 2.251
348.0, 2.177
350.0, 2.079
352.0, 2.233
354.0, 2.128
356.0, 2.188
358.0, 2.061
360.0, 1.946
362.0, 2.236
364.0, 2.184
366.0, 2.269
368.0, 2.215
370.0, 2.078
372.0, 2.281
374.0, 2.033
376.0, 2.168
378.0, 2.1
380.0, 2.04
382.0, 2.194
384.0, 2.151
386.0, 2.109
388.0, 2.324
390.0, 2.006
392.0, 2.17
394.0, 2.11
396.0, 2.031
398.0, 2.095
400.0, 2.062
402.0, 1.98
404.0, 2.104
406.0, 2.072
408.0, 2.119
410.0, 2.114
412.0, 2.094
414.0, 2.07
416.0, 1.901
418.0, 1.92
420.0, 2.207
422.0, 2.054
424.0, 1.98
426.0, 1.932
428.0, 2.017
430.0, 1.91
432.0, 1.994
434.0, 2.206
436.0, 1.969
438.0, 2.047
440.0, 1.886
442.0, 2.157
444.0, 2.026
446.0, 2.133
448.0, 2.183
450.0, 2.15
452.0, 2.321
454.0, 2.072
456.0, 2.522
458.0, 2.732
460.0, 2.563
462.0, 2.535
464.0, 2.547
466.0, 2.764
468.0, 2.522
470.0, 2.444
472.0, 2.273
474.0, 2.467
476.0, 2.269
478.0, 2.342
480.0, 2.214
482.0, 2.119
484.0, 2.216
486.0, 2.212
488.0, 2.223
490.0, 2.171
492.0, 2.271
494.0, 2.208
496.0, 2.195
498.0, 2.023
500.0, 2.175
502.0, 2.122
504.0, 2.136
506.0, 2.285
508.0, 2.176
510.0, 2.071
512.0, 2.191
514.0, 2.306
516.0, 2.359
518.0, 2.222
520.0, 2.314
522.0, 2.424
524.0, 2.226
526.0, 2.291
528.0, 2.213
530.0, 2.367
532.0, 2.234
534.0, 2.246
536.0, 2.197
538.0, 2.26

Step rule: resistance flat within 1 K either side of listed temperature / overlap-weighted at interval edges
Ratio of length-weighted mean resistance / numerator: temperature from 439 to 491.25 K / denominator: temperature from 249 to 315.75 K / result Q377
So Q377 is 1.1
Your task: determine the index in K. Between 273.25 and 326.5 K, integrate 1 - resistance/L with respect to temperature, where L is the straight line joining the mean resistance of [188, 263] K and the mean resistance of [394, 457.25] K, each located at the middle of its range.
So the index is 1.48 K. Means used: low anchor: 2.11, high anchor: 2.08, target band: 2.04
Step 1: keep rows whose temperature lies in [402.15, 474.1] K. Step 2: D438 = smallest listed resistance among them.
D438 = 1.886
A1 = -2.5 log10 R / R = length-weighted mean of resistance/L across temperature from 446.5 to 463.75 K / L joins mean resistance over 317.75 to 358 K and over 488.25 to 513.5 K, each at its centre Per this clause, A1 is -0.111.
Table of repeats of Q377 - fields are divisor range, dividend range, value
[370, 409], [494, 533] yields 1.05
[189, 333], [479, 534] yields 1.07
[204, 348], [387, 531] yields 1.06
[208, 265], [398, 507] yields 1.05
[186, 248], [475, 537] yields 1.05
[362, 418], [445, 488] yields 1.12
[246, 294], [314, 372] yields 1.03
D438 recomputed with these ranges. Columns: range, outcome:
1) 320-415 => 1.825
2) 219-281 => 1.897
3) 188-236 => 1.962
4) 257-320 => 1.839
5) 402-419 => 1.901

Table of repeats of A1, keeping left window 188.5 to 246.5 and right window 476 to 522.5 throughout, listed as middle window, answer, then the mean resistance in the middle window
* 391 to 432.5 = 0.07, 2.05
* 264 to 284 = 0.04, 2.06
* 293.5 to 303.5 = 0.08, 2.01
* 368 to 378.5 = 0.02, 2.14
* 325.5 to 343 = 0.06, 2.04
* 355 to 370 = 0.01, 2.15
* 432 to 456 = 0.04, 2.12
